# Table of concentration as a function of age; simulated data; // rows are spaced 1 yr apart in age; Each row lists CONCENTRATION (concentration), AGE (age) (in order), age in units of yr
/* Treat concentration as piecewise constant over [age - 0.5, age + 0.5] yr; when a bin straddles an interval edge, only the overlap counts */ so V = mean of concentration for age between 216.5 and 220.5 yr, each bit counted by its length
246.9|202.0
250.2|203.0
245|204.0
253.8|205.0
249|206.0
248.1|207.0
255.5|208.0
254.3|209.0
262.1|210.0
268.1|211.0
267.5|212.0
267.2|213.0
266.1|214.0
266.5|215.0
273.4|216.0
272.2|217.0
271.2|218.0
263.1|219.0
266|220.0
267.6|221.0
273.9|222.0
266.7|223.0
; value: 268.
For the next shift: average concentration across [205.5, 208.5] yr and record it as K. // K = 251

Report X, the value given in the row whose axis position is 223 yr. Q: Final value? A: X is 266.7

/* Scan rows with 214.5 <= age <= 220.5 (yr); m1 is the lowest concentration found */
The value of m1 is 263.1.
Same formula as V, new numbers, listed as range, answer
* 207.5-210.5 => 257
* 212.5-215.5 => 267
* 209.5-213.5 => 266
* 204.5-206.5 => 251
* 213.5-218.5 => 270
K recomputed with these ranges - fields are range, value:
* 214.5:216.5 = 270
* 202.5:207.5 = 249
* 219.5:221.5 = 267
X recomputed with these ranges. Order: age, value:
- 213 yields 267.2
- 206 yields 249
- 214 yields 266.1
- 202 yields 246.9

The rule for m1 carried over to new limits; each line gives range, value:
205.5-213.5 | 248.1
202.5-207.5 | 245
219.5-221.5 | 266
